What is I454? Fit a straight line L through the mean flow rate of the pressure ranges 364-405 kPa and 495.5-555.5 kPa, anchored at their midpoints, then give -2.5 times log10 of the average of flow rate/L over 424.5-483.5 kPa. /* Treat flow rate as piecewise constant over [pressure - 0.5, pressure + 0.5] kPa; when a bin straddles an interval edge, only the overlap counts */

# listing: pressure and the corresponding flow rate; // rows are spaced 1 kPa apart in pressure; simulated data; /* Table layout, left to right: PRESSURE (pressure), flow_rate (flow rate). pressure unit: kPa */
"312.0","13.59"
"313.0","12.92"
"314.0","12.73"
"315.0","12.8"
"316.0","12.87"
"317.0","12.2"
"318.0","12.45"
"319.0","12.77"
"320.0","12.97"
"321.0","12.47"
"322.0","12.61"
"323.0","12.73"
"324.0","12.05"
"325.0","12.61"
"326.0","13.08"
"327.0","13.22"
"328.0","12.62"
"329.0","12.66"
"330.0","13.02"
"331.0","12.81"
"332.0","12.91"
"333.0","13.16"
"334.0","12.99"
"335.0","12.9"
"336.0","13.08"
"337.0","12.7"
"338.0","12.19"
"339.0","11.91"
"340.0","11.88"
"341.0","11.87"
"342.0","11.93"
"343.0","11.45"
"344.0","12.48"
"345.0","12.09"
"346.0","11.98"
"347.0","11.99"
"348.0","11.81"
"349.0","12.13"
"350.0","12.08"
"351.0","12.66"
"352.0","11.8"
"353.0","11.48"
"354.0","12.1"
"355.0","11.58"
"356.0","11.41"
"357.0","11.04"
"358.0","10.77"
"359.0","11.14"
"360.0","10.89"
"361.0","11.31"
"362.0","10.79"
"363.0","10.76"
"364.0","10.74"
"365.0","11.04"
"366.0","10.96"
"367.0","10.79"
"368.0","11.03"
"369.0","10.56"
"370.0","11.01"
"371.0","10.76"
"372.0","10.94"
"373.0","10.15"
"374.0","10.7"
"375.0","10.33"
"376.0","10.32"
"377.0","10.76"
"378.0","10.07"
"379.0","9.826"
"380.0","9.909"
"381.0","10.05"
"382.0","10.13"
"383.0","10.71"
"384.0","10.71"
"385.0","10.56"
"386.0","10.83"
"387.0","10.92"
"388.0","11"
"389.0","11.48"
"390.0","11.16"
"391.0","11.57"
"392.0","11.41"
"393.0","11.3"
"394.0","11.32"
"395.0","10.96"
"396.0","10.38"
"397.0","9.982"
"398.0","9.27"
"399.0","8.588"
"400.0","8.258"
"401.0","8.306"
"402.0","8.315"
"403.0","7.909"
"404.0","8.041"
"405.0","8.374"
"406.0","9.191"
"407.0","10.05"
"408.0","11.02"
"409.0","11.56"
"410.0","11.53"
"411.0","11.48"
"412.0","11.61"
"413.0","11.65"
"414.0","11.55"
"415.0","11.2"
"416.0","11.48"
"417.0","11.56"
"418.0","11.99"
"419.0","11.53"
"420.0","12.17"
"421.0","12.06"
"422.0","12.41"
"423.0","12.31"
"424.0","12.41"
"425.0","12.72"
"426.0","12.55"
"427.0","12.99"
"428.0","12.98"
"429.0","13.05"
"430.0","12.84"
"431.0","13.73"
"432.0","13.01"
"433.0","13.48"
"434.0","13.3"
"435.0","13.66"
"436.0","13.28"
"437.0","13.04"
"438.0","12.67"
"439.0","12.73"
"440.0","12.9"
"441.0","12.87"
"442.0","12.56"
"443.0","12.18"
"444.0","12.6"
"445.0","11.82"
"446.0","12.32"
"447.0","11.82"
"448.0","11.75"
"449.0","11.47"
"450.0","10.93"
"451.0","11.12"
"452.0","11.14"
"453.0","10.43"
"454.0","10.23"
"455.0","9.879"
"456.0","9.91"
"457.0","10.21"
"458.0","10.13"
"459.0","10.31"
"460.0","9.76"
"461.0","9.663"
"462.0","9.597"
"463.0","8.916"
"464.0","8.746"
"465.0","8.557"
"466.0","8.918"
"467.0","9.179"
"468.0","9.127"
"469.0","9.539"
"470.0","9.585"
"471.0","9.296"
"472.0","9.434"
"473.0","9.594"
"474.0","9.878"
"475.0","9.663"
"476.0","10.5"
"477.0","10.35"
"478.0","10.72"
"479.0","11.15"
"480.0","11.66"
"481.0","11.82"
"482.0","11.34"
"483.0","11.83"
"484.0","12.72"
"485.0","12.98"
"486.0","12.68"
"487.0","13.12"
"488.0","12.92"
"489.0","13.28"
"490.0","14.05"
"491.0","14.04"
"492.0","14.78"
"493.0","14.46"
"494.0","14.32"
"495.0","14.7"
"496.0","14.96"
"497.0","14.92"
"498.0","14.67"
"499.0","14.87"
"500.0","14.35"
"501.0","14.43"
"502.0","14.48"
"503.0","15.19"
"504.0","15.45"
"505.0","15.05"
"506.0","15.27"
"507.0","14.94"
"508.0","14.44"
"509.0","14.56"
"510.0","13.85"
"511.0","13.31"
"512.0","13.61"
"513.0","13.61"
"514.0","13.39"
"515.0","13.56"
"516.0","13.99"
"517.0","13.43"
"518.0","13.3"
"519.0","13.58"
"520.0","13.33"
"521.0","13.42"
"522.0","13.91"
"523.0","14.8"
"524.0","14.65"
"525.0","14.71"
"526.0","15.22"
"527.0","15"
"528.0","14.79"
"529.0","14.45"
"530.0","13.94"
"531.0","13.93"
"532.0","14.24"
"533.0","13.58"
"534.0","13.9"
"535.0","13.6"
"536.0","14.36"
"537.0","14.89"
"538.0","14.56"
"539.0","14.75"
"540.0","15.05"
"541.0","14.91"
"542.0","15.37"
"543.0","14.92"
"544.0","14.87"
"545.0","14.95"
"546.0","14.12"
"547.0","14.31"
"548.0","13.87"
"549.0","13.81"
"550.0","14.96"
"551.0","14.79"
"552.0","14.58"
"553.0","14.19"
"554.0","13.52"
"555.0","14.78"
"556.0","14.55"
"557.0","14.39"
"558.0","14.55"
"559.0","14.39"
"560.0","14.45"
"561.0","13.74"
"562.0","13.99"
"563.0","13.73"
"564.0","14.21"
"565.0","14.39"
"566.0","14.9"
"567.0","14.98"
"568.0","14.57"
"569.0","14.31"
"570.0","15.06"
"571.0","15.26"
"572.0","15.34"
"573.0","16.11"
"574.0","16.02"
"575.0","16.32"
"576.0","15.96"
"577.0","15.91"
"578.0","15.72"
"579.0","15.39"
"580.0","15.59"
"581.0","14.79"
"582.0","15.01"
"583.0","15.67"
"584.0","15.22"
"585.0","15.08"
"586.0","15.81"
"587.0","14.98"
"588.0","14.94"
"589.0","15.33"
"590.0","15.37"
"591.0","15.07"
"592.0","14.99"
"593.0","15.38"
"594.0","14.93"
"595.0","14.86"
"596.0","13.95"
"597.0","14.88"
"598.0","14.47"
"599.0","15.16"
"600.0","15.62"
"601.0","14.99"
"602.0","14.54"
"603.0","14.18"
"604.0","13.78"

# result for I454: 0.09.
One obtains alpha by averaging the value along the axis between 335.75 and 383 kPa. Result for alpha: 11.2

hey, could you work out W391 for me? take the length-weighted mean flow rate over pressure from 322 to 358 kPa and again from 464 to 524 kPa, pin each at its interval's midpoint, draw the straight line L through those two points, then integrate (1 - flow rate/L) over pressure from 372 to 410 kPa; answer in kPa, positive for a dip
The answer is 6.9 kPa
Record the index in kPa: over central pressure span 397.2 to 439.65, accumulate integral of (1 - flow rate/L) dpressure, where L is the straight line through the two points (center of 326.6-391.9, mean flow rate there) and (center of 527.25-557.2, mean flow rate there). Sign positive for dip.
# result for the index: 3.33 kPa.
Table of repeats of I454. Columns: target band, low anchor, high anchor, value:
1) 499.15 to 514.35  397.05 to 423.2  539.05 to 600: -0.100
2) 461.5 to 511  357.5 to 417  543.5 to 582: 0.053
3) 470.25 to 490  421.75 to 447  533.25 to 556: 0.188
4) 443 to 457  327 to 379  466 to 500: 0.071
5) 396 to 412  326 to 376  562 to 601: 0.293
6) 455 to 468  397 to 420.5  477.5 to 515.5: 0.285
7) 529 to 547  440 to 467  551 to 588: -0.052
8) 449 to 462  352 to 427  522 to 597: 0.194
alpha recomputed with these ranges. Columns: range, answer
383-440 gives 11.4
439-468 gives 10.7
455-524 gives 12.4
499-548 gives 14.3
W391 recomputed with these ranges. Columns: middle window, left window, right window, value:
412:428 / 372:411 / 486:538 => -1.3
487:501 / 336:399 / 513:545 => -0.7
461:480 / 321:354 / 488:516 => 5.9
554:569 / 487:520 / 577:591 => 0.6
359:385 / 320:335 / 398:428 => 2.6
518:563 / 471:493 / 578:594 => -2.0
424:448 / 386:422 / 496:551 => -2.5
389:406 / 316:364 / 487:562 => 4.1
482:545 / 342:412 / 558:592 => -2.1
